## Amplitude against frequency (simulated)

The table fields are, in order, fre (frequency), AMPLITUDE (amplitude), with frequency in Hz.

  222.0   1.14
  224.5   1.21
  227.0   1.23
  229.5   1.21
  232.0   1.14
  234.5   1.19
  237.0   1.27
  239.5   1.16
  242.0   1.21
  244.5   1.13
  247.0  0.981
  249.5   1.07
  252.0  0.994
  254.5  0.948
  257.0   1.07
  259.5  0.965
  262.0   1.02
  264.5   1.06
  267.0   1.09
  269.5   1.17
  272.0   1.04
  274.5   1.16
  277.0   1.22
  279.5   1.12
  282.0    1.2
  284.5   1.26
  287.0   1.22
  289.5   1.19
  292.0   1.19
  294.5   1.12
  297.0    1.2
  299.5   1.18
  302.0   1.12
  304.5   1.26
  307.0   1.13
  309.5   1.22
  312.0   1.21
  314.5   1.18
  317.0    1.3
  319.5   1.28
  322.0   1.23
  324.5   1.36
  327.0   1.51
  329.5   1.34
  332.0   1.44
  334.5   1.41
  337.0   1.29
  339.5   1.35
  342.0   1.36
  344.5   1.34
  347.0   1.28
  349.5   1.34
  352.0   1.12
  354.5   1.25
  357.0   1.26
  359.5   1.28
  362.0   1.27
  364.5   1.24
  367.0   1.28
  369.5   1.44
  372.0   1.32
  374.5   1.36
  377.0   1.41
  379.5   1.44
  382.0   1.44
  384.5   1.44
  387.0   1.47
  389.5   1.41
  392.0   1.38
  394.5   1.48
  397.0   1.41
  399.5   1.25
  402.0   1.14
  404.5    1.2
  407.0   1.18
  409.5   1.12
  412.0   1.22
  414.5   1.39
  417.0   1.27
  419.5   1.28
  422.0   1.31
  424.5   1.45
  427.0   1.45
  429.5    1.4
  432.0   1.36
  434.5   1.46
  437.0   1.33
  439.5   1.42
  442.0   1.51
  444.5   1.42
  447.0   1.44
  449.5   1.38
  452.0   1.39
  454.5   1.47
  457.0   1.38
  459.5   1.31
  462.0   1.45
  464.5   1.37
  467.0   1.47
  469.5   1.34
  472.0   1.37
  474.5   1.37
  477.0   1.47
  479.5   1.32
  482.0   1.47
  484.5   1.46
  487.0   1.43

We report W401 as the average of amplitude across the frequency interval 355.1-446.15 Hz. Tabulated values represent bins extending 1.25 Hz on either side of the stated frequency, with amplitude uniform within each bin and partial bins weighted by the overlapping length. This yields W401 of 1.35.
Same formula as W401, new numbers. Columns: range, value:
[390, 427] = 1.3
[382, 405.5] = 1.36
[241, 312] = 1.13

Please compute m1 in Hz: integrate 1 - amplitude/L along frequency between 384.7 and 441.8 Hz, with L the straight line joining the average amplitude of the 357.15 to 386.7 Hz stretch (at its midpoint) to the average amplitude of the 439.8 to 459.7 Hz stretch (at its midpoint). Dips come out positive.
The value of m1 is 2.0 Hz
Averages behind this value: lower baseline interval 1.36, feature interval 1.34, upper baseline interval 1.42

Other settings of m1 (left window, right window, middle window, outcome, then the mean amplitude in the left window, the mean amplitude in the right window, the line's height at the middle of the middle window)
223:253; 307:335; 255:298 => 3.2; 1.15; 1.31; 1.22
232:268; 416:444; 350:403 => -1.7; 1.08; 1.39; 1.3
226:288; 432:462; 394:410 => 1.1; 1.12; 1.41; 1.34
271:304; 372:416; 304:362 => -2.3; 1.17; 1.34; 1.24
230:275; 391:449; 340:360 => -0.7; 1.09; 1.34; 1.24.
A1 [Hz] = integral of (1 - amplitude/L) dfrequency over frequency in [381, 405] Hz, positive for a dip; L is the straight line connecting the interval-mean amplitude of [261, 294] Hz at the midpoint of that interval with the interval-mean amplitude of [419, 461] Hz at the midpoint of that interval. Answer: -0.7 Hz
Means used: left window 1.15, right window 1.4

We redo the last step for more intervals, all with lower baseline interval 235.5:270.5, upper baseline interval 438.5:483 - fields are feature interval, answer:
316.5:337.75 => -2.77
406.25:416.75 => 0.77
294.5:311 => -0.30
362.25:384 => -1.61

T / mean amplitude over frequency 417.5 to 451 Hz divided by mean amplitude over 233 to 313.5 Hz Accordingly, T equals 1.23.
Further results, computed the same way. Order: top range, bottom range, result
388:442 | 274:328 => 1.09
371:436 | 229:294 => 1.20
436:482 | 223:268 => 1.27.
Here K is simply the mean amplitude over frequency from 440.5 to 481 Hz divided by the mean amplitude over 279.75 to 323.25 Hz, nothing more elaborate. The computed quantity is 1.2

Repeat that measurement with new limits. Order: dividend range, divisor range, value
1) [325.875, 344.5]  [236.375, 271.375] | 1.28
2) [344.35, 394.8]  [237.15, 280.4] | 1.24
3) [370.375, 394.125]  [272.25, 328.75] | 1.16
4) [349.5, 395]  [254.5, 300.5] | 1.19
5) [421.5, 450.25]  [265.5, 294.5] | 1.21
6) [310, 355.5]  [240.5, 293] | 1.18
